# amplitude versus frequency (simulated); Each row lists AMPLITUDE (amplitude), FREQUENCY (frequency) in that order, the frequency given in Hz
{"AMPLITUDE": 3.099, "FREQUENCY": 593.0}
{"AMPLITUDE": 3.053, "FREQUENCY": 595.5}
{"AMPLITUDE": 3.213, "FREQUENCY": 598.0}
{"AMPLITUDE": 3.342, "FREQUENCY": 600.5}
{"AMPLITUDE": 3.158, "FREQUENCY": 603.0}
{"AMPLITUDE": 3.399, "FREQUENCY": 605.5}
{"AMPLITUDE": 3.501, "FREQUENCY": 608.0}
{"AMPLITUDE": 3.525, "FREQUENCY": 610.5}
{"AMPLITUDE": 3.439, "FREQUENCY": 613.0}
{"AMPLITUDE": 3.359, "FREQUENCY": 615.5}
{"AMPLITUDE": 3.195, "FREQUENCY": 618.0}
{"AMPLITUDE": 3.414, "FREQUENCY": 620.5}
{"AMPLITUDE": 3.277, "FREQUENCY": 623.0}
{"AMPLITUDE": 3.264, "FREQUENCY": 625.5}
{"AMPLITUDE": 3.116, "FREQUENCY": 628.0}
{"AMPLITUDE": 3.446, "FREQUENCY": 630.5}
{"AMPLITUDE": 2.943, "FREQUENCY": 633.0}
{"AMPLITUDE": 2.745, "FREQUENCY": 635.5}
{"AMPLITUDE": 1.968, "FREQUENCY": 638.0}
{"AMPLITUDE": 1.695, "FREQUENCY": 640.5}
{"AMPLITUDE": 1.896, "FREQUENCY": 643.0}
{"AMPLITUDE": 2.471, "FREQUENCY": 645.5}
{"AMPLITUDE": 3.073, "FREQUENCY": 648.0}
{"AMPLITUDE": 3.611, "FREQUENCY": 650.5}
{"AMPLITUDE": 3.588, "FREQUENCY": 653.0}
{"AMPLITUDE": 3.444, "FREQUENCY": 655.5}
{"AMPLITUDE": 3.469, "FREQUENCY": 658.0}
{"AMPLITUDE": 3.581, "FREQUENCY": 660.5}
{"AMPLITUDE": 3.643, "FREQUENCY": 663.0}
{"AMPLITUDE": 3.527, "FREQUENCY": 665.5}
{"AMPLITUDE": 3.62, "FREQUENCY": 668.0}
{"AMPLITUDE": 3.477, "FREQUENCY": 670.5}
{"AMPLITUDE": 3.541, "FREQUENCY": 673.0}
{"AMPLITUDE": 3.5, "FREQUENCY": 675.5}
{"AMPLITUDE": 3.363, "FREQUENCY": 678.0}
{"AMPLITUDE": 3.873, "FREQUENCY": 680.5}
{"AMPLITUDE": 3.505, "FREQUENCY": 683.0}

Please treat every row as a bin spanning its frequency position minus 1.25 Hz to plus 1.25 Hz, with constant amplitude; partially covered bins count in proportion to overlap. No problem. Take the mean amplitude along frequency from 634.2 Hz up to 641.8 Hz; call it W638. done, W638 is 2.14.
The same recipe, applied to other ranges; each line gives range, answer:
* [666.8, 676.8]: 3.53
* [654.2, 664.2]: 3.53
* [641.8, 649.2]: 2.48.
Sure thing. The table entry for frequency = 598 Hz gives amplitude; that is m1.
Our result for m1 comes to 3.213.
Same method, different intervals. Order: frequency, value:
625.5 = 3.264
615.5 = 3.359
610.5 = 3.525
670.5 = 3.477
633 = 2.943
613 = 3.439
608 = 3.501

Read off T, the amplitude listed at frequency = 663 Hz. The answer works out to 3.643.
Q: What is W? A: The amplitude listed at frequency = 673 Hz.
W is 3.541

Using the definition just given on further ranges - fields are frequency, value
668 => 3.62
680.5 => 3.873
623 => 3.277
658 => 3.469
